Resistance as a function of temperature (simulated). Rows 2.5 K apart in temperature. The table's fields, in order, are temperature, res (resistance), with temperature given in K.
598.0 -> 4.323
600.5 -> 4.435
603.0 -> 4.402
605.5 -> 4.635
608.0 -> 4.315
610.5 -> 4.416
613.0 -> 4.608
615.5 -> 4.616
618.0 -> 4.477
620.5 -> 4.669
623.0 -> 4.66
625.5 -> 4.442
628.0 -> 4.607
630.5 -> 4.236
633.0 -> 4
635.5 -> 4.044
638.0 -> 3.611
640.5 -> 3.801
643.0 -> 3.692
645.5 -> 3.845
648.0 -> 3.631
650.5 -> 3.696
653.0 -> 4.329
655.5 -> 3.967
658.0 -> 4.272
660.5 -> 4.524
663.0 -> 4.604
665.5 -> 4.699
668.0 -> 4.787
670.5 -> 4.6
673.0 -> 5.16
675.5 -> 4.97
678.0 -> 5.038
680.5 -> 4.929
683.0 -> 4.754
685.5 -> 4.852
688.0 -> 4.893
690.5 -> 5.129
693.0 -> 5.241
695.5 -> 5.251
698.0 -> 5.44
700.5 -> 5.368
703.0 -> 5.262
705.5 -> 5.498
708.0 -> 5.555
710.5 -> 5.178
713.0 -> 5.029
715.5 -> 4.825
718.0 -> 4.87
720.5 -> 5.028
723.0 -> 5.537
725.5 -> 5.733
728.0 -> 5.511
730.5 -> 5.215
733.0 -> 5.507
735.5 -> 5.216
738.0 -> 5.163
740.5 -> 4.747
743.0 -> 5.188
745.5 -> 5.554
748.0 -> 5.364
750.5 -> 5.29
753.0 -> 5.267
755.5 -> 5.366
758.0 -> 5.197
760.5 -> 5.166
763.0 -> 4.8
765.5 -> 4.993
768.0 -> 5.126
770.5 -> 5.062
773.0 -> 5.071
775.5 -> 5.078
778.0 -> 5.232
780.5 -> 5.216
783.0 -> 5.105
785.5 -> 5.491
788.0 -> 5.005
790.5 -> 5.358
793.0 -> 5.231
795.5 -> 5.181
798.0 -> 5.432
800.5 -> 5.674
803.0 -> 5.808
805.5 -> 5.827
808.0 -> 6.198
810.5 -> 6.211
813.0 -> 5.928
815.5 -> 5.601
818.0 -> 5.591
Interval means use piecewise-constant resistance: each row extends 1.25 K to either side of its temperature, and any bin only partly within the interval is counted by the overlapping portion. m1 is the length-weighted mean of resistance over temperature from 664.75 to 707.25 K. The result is 5.06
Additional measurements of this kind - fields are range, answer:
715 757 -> 5.27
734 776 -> 5.16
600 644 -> 4.32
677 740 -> 5.2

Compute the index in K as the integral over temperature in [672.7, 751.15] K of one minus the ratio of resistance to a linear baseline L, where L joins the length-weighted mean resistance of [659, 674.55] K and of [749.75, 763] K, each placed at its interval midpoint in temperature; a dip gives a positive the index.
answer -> -3.6 K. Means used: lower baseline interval 4.73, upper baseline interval 5.21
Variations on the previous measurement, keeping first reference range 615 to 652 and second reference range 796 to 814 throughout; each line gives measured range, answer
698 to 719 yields -1.48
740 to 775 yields 1.29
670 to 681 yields -1.01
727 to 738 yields -0.48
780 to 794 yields 1.05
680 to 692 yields -0.69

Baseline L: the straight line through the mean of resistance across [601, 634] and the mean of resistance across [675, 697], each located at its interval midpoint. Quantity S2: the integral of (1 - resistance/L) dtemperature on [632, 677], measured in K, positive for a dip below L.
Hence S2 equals 5.0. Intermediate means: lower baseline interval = 4.47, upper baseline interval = 5.01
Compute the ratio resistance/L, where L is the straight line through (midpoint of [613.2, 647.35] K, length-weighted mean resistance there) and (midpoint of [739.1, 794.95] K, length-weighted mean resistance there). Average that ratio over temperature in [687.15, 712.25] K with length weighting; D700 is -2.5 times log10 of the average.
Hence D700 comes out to -0.127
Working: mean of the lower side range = 4.21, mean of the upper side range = 5.18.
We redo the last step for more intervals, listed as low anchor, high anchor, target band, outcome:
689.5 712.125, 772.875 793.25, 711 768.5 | 0.013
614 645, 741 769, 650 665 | 0.041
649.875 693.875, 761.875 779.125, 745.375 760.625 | -0.067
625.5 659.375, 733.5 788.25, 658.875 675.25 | -0.118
